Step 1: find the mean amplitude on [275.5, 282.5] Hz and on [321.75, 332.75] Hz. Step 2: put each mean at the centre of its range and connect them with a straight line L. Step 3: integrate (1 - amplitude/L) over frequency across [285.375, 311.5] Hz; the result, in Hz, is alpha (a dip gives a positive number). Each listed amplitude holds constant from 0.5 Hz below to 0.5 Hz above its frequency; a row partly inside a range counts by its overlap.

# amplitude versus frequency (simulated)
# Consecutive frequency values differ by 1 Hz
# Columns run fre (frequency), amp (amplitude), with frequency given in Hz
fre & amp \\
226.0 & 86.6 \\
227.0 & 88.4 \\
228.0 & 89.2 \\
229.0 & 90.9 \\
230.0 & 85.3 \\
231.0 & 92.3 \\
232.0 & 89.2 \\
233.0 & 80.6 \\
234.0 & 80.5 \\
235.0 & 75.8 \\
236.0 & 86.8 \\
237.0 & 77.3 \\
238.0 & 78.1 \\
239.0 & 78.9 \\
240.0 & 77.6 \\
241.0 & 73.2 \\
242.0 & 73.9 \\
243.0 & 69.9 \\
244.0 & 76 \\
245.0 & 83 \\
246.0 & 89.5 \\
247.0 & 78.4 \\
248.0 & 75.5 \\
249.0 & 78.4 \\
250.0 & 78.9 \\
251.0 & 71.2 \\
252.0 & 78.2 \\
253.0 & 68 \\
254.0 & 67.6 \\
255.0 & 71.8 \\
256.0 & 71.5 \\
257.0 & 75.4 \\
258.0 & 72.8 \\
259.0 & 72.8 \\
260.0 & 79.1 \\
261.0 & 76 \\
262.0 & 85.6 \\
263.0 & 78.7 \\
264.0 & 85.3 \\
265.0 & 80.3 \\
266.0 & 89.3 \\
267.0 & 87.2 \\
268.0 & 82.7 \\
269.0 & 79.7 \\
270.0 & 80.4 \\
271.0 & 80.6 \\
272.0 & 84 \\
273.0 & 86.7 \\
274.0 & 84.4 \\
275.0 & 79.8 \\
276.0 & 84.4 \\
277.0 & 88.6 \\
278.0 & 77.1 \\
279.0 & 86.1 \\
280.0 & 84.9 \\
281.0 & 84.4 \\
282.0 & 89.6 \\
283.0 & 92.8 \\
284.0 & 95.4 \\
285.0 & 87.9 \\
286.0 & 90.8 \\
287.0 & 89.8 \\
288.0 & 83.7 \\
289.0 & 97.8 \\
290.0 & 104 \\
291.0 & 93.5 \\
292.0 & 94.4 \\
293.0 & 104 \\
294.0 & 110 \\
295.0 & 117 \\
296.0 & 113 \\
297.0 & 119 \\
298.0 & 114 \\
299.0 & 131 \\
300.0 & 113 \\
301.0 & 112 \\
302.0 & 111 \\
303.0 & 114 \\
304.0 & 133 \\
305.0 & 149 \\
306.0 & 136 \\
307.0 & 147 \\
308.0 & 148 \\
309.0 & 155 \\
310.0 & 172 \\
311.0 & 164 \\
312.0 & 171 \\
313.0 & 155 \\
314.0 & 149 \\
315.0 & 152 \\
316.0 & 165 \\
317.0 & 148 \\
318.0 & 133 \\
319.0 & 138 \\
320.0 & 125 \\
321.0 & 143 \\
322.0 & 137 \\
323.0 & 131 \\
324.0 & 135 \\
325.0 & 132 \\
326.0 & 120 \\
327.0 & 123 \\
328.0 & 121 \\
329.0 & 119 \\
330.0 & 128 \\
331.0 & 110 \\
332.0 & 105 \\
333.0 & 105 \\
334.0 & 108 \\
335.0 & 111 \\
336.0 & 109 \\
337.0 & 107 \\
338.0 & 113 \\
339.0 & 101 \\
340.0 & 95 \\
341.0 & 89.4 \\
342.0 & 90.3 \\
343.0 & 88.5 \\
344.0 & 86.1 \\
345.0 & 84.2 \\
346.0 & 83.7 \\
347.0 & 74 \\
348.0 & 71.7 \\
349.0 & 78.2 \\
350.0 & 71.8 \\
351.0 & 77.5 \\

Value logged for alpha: -4.8 Hz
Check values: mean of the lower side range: 85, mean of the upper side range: 123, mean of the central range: 120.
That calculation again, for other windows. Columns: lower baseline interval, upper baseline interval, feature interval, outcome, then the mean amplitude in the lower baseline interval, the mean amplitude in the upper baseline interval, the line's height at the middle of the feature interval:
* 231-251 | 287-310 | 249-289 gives 6.7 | 79.2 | 119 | 98.4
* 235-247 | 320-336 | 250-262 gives 1.7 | 78.4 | 122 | 85.9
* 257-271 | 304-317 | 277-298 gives 3.9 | 80.6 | 154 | 118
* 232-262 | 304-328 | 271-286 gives 3.0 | 76.8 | 144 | 107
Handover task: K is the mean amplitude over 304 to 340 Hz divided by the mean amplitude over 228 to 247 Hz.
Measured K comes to 1.6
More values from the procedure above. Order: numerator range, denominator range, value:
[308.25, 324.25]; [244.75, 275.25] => 1.88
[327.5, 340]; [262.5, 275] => 1.33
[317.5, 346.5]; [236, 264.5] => 1.47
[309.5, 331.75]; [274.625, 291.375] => 1.57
